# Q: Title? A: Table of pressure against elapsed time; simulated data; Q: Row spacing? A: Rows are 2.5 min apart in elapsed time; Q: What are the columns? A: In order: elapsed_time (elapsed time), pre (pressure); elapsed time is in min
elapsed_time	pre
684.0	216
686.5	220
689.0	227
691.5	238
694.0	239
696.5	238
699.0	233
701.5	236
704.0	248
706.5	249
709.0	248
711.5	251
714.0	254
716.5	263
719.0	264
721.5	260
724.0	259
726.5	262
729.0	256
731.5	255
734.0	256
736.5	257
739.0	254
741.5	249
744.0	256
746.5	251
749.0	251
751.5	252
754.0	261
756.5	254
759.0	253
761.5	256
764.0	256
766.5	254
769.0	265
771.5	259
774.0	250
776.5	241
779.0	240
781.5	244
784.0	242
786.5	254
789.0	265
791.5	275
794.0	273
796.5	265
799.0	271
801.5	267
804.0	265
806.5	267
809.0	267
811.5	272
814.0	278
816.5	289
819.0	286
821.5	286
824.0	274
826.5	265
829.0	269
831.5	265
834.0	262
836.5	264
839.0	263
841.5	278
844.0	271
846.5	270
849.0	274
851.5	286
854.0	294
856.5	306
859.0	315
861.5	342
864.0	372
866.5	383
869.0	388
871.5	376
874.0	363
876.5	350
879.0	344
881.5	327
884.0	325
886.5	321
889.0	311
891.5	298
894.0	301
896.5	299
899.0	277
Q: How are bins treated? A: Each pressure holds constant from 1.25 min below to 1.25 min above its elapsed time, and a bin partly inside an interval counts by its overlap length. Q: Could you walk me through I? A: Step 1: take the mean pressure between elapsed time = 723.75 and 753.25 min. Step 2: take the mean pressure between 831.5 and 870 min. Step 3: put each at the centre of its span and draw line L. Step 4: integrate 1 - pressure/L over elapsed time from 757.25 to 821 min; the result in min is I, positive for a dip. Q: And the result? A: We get 3.2 min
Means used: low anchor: 255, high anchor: 303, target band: 262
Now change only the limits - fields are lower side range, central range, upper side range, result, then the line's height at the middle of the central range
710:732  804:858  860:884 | 9.05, 331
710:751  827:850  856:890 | 3.95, 324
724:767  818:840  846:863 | 1.47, 290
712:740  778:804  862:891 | 3.28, 297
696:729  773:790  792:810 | 1.08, 265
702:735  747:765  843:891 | 1.24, 273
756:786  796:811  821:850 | -0.40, 260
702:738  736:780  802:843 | 1.38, 261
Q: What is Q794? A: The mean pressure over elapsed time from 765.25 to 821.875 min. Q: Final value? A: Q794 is 264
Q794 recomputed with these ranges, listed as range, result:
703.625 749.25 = 255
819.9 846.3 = 270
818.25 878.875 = 305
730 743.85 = 254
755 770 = 256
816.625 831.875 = 276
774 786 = 243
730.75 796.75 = 255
